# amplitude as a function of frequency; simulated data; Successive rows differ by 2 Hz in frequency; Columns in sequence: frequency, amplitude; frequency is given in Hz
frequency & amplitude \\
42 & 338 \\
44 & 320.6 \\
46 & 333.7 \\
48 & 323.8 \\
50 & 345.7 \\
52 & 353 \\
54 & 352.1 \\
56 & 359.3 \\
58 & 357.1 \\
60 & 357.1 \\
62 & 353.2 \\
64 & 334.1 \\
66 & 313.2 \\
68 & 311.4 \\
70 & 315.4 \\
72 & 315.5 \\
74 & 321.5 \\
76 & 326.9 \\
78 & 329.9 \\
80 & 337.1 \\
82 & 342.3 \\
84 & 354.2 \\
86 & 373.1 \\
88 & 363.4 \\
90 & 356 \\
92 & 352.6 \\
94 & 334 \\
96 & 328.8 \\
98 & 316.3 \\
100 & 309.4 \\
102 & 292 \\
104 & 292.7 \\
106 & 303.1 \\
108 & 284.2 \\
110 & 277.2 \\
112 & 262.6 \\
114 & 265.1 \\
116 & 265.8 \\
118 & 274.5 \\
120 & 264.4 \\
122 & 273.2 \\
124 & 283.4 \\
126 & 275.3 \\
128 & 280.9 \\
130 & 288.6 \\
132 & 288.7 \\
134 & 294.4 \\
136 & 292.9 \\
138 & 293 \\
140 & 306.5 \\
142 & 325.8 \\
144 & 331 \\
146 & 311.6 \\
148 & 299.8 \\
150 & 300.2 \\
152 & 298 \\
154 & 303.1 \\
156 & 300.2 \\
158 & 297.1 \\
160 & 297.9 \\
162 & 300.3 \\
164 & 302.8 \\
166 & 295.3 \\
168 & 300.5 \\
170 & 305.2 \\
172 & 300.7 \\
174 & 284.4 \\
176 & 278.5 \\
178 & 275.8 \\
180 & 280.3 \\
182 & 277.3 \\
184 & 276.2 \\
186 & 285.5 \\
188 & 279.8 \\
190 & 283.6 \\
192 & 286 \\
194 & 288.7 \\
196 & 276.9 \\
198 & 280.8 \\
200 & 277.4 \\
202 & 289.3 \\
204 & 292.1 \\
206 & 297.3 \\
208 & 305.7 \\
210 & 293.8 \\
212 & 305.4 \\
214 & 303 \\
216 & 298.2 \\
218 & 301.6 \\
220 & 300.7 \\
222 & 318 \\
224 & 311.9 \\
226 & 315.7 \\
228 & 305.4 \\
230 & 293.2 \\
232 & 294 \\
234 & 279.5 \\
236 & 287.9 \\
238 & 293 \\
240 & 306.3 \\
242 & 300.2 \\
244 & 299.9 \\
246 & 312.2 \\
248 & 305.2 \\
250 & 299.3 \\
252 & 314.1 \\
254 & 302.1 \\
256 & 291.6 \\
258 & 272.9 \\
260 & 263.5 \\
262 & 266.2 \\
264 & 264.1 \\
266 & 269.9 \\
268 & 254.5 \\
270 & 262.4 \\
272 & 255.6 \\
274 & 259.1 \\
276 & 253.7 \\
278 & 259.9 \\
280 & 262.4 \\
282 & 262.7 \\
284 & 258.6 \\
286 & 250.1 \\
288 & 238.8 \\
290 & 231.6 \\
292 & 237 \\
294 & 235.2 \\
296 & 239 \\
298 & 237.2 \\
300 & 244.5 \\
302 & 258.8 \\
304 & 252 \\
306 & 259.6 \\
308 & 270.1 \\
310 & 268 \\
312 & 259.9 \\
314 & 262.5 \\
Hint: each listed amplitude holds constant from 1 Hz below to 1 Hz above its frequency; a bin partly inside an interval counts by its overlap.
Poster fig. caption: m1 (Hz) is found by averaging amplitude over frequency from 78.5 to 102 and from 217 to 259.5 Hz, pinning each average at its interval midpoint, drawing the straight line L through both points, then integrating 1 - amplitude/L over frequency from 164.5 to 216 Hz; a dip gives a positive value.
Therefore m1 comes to 3.90 Hz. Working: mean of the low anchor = 340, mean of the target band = 289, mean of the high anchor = 300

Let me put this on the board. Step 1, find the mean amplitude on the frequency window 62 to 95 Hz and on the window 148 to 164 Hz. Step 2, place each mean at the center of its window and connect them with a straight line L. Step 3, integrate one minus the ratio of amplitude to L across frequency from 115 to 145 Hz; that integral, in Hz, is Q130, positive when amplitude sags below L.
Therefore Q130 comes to 2.2 Hz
